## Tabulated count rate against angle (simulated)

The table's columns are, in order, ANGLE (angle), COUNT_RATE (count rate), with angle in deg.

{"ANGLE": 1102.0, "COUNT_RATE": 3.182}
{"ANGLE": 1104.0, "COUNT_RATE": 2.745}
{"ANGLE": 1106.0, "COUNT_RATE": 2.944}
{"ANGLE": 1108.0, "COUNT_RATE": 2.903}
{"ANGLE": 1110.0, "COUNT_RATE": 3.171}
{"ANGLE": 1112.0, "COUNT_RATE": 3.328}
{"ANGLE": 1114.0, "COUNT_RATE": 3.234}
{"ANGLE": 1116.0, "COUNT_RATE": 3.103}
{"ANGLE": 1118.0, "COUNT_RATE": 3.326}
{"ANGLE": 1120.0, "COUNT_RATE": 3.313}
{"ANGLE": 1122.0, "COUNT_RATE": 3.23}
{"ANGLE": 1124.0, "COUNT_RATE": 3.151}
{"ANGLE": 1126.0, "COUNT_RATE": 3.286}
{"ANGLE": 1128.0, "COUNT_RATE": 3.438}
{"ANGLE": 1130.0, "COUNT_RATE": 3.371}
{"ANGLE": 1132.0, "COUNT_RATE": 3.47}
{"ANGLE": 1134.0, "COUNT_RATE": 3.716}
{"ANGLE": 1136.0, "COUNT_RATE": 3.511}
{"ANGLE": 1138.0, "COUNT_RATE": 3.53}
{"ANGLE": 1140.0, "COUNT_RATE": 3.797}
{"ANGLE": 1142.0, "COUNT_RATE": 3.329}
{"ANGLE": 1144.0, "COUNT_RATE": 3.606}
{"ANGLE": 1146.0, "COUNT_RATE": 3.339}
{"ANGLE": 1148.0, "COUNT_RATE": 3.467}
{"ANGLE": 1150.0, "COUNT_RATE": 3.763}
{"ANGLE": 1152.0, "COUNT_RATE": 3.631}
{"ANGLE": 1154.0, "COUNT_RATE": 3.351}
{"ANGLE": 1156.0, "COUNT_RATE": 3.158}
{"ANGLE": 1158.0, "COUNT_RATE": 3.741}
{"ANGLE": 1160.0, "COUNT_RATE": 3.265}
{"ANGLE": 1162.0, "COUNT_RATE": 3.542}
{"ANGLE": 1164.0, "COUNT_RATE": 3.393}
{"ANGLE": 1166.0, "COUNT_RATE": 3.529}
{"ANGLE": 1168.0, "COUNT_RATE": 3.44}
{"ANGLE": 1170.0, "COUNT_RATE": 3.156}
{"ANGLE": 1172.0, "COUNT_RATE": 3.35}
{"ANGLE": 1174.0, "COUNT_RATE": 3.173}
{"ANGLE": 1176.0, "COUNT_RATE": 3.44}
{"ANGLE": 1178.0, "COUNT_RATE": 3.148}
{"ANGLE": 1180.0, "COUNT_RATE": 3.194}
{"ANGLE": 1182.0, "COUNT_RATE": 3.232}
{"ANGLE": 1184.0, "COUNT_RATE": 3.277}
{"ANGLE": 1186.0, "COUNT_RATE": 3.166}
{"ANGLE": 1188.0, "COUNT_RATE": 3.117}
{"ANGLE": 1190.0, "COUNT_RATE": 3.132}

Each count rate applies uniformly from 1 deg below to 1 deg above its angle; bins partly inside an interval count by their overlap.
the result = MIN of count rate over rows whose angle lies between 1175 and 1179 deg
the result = 3.148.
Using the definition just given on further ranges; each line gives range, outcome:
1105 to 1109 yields 2.903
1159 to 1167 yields 3.265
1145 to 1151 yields 3.339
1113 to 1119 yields 3.103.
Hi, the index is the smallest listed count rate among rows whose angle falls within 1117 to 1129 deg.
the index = 3.151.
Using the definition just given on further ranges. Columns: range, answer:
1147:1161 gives 3.158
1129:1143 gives 3.329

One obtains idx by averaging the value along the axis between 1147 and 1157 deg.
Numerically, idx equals 3.47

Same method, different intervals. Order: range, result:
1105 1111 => 3.01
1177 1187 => 3.2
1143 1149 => 3.47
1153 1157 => 3.25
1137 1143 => 3.55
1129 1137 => 3.52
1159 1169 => 3.43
